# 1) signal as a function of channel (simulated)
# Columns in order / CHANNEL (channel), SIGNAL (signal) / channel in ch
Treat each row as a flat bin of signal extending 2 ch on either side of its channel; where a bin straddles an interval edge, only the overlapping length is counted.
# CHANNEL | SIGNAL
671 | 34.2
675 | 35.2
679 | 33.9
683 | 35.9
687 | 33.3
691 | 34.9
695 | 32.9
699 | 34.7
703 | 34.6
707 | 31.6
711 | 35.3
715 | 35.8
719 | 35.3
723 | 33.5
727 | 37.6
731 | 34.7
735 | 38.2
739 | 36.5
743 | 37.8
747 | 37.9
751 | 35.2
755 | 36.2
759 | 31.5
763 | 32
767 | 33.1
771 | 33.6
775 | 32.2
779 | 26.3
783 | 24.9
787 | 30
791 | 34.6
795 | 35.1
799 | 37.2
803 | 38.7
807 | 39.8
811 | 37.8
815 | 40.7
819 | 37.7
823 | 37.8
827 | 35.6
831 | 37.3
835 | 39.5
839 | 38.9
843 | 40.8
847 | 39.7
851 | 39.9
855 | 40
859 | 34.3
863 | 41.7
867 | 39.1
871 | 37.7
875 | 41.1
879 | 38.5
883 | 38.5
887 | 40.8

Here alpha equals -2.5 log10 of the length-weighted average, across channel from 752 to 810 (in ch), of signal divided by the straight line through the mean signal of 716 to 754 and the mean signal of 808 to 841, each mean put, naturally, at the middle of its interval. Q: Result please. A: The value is 0.12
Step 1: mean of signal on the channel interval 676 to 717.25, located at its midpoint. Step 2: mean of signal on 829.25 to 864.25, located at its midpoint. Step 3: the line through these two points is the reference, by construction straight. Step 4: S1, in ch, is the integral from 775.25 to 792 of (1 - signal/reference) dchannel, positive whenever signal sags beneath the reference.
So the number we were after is 3.7 ch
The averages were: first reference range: 34.3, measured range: 29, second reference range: 39.1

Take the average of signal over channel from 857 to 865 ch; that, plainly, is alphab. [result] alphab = 38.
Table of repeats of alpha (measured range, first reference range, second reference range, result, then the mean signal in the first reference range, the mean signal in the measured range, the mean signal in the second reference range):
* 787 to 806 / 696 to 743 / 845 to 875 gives 0.044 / 35.3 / 35.9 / 39.1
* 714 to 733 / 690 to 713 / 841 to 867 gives -0.019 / 34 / 35.4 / 39.4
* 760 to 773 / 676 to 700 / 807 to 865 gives 0.121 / 34.3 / 32.8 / 38.7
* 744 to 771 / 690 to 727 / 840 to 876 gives 0.050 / 34.5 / 34.4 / 39.3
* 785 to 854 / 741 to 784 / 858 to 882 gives -0.047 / 33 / 37.7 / 38.9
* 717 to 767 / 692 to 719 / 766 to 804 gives -0.064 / 34.3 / 35.4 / 32.4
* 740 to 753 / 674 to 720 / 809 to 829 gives -0.033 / 34.4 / 36.9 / 37.9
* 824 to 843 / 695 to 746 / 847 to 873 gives 0.002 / 35.4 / 38.1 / 38.9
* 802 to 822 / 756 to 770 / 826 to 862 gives -0.077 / 32.6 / 38.9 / 38.6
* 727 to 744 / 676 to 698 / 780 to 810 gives -0.080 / 34.2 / 36.8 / 34.2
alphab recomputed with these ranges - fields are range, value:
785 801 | 34.2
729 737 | 36.5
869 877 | 39.4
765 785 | 30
